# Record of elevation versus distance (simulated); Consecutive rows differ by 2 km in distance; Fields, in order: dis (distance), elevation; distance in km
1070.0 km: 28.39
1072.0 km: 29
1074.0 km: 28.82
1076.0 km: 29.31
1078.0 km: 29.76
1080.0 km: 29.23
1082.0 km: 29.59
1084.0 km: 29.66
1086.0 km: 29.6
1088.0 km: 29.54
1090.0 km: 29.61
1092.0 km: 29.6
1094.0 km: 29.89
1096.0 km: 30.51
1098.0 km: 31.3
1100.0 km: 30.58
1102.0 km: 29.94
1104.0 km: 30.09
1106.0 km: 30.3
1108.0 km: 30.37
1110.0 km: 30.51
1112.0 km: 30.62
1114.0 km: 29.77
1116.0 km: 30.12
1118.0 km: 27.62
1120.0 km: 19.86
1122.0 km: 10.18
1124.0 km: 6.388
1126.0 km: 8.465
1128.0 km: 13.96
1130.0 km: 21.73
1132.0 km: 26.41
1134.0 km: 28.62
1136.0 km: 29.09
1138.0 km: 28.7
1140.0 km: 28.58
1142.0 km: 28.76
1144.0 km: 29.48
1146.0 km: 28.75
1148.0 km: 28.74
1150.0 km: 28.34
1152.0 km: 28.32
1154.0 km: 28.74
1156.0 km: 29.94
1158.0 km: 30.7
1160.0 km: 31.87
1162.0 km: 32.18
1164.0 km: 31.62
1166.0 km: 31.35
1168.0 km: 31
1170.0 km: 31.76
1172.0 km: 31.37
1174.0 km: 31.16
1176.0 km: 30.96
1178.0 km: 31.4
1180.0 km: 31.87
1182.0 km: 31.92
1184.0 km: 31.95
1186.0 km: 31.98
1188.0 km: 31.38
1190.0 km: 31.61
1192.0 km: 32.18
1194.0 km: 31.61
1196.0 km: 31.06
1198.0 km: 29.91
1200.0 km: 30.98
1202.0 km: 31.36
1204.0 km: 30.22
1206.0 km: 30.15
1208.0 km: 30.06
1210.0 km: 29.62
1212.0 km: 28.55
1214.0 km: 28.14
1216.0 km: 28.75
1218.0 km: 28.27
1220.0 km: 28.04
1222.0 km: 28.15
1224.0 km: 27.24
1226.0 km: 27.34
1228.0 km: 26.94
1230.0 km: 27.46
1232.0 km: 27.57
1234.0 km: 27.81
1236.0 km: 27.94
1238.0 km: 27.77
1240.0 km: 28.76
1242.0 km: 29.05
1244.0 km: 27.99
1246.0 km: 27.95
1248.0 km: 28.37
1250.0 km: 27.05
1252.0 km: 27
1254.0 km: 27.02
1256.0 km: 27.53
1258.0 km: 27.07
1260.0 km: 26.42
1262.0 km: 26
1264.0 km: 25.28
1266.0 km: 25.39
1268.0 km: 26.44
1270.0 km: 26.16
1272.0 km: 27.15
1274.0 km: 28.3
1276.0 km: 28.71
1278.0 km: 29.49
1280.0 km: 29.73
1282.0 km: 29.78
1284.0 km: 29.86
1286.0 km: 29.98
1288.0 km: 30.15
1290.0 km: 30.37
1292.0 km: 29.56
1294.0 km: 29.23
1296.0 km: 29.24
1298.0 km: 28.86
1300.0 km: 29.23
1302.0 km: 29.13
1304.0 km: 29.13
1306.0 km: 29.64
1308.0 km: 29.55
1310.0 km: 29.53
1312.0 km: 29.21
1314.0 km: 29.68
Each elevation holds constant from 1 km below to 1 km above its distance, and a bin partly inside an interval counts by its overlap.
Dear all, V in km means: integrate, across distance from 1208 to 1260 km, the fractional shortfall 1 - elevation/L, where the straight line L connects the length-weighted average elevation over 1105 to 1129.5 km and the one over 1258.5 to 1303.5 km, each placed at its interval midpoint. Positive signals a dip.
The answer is -2.51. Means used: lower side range 22.3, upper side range 28.4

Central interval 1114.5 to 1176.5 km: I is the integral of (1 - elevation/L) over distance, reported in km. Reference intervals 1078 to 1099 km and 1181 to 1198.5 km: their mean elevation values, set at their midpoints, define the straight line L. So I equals 8.6 km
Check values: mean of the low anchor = 29.8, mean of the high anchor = 31.6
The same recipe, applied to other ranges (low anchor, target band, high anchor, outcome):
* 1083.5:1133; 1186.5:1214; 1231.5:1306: -3.5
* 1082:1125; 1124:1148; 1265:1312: 3.1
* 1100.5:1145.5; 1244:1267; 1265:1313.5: 1.0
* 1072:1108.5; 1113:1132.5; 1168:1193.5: 7.2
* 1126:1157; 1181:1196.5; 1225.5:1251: -2.6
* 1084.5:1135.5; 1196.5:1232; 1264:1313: -1.7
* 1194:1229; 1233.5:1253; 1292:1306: 0.8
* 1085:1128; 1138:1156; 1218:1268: -1.5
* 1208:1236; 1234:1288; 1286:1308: 1.8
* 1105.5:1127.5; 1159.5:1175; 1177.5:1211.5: -1.9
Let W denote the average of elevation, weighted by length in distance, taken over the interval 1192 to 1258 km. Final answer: 28.6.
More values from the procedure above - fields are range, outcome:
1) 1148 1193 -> 31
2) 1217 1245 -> 27.9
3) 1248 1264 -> 26.9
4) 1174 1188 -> 31.6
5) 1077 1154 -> 26.9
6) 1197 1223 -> 29.4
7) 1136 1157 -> 28.8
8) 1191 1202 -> 31.2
